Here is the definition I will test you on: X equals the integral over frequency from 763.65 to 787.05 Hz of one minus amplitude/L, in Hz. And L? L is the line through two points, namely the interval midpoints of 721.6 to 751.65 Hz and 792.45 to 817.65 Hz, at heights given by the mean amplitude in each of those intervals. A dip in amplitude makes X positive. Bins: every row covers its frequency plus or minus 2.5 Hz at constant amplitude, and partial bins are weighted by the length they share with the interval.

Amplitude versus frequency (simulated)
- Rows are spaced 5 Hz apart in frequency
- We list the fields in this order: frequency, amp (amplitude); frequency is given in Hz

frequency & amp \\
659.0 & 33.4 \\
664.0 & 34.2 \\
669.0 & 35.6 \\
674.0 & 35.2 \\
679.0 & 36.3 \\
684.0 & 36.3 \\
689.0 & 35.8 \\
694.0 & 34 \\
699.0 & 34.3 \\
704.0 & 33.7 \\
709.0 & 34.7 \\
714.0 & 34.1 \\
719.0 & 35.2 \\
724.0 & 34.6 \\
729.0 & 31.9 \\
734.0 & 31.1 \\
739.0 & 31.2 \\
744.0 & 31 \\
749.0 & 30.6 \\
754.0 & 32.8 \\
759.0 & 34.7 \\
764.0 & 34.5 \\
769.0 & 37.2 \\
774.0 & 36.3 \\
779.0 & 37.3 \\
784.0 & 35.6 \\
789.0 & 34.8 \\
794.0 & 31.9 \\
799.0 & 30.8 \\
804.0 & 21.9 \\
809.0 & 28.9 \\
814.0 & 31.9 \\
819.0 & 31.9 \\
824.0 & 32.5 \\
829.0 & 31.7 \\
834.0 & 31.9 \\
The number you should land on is -4.7 Hz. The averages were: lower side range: 31.7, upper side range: 29.1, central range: 36.3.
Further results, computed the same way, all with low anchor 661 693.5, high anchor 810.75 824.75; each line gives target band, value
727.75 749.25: 1.7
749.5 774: -1.0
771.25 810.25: 0.3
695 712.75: 0.3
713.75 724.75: -0.1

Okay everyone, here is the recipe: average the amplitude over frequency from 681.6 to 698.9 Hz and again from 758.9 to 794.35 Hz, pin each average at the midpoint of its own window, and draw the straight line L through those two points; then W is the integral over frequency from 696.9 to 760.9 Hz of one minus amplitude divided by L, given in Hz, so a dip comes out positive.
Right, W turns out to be 4.2 Hz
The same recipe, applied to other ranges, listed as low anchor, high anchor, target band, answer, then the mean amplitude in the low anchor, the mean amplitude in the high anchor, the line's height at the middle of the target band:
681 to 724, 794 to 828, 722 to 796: -3.5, 34.8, 29.9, 32.2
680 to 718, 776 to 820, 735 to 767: 0.7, 34.8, 31.7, 33.2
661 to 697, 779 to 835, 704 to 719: 0.0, 35.3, 31.5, 34.3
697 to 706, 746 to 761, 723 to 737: 0.4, 34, 32.6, 33.2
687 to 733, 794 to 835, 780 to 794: -1.6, 34.1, 30.2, 31.3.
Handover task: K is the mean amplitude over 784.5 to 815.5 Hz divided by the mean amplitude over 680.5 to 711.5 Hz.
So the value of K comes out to 0.9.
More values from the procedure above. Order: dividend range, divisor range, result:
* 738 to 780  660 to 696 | 0.96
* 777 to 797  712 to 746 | 1.06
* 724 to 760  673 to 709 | 0.91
